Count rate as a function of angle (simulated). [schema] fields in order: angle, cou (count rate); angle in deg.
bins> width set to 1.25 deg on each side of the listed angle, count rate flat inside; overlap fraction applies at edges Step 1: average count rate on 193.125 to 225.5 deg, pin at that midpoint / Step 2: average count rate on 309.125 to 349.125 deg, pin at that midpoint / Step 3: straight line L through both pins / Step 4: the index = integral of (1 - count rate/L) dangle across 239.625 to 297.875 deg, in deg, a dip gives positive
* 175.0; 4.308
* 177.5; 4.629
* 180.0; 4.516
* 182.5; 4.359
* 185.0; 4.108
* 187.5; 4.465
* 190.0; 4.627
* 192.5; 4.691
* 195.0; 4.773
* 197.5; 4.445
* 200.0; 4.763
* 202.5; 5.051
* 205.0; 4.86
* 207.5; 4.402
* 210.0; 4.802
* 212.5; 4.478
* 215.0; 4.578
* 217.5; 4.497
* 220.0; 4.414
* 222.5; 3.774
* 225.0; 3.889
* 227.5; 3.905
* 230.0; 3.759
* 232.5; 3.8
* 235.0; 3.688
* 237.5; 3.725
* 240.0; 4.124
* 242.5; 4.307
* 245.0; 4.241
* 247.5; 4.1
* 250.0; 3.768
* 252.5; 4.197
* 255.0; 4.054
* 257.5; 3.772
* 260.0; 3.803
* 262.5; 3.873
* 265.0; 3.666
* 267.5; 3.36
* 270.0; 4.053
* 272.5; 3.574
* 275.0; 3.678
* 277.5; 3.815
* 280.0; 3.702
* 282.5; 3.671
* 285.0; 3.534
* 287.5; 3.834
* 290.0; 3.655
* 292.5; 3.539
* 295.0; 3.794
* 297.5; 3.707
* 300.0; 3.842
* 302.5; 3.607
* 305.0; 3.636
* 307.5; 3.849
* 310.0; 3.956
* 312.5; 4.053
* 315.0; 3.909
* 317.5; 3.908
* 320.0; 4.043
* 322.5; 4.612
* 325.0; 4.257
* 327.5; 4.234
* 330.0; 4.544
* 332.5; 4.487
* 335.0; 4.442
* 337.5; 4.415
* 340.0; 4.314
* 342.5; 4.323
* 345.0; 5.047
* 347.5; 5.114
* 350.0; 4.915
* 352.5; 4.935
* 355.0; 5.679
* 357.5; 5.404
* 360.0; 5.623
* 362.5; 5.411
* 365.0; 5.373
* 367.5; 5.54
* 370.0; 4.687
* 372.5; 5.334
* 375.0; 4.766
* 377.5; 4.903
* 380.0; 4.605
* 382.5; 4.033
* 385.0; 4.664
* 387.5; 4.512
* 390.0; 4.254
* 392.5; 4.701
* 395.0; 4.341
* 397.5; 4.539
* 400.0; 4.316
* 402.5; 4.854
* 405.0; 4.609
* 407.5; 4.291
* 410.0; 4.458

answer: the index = 8.2 deg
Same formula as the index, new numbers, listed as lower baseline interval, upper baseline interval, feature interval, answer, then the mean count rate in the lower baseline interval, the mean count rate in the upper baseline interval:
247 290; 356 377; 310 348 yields 2.8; 3.78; 5.26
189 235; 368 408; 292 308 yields 2.8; 4.4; 4.61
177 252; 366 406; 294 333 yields 4.3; 4.31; 4.67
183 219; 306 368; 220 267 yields 7.1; 4.6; 4.64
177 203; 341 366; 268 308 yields 9.9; 4.57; 5.17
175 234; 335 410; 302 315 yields 2.3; 4.41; 4.8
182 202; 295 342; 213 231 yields 1.3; 4.55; 4.1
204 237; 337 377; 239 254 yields 0.8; 4.2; 5.06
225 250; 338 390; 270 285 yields 1.9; 3.95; 4.93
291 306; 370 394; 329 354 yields -2.9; 3.69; 4.64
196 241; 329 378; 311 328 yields 2.3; 4.28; 4.97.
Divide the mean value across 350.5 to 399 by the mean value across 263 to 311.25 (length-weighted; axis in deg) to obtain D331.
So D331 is 1.3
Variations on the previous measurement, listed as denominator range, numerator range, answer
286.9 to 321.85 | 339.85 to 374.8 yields 1.34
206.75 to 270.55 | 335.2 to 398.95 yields 1.20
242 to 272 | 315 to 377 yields 1.22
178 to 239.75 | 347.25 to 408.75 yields 1.12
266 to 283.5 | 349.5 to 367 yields 1.45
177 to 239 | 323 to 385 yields 1.11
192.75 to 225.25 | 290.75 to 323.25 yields 0.85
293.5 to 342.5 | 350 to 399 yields 1.20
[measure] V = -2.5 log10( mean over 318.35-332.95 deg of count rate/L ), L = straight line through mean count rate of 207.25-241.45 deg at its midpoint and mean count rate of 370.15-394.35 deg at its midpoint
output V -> 0.03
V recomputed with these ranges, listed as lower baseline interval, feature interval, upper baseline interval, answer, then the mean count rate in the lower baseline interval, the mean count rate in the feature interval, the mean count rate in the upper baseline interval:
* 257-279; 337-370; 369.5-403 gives -0.17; 3.73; 5.08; 4.6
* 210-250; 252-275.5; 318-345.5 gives 0.11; 4.1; 3.79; 4.4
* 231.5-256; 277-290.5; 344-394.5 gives 0.17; 4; 3.7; 4.97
